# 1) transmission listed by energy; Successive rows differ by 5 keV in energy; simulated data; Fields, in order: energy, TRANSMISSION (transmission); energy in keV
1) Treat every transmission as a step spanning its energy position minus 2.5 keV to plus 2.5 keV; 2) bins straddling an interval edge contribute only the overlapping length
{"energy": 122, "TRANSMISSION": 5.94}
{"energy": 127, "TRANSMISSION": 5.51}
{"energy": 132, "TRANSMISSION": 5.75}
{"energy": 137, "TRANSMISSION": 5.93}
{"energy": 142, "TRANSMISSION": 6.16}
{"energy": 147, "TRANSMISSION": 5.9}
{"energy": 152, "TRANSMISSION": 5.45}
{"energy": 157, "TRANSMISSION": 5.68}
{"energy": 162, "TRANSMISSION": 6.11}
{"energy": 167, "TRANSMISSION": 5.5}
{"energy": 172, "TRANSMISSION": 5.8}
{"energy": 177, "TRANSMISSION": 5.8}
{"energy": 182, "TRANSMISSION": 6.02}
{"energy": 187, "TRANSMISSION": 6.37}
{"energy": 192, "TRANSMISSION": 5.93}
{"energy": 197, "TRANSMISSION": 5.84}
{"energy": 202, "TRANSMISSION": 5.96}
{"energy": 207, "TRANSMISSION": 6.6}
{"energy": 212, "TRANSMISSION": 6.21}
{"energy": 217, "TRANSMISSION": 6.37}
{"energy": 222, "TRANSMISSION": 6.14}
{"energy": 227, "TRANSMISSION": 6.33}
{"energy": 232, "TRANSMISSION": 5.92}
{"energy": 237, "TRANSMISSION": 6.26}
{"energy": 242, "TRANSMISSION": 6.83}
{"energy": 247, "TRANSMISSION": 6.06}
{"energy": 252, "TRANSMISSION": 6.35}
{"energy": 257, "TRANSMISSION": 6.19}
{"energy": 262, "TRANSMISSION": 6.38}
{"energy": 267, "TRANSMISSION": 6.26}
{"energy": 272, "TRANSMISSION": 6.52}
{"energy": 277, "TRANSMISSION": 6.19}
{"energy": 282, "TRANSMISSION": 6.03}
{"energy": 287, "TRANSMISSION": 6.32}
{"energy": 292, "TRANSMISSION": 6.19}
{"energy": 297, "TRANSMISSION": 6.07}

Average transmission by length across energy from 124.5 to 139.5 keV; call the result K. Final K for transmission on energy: 5.73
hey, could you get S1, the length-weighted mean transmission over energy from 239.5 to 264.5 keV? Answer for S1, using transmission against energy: 6.36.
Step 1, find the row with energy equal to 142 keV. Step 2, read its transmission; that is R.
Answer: 6.16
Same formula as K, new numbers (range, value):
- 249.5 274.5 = 6.34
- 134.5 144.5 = 6.04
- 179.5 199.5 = 6.04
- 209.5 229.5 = 6.26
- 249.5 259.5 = 6.27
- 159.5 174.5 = 5.8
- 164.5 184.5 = 5.78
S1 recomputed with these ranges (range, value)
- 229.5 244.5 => 6.34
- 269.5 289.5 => 6.27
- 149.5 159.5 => 5.56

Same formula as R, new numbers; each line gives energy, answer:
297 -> 6.07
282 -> 6.03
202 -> 5.96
